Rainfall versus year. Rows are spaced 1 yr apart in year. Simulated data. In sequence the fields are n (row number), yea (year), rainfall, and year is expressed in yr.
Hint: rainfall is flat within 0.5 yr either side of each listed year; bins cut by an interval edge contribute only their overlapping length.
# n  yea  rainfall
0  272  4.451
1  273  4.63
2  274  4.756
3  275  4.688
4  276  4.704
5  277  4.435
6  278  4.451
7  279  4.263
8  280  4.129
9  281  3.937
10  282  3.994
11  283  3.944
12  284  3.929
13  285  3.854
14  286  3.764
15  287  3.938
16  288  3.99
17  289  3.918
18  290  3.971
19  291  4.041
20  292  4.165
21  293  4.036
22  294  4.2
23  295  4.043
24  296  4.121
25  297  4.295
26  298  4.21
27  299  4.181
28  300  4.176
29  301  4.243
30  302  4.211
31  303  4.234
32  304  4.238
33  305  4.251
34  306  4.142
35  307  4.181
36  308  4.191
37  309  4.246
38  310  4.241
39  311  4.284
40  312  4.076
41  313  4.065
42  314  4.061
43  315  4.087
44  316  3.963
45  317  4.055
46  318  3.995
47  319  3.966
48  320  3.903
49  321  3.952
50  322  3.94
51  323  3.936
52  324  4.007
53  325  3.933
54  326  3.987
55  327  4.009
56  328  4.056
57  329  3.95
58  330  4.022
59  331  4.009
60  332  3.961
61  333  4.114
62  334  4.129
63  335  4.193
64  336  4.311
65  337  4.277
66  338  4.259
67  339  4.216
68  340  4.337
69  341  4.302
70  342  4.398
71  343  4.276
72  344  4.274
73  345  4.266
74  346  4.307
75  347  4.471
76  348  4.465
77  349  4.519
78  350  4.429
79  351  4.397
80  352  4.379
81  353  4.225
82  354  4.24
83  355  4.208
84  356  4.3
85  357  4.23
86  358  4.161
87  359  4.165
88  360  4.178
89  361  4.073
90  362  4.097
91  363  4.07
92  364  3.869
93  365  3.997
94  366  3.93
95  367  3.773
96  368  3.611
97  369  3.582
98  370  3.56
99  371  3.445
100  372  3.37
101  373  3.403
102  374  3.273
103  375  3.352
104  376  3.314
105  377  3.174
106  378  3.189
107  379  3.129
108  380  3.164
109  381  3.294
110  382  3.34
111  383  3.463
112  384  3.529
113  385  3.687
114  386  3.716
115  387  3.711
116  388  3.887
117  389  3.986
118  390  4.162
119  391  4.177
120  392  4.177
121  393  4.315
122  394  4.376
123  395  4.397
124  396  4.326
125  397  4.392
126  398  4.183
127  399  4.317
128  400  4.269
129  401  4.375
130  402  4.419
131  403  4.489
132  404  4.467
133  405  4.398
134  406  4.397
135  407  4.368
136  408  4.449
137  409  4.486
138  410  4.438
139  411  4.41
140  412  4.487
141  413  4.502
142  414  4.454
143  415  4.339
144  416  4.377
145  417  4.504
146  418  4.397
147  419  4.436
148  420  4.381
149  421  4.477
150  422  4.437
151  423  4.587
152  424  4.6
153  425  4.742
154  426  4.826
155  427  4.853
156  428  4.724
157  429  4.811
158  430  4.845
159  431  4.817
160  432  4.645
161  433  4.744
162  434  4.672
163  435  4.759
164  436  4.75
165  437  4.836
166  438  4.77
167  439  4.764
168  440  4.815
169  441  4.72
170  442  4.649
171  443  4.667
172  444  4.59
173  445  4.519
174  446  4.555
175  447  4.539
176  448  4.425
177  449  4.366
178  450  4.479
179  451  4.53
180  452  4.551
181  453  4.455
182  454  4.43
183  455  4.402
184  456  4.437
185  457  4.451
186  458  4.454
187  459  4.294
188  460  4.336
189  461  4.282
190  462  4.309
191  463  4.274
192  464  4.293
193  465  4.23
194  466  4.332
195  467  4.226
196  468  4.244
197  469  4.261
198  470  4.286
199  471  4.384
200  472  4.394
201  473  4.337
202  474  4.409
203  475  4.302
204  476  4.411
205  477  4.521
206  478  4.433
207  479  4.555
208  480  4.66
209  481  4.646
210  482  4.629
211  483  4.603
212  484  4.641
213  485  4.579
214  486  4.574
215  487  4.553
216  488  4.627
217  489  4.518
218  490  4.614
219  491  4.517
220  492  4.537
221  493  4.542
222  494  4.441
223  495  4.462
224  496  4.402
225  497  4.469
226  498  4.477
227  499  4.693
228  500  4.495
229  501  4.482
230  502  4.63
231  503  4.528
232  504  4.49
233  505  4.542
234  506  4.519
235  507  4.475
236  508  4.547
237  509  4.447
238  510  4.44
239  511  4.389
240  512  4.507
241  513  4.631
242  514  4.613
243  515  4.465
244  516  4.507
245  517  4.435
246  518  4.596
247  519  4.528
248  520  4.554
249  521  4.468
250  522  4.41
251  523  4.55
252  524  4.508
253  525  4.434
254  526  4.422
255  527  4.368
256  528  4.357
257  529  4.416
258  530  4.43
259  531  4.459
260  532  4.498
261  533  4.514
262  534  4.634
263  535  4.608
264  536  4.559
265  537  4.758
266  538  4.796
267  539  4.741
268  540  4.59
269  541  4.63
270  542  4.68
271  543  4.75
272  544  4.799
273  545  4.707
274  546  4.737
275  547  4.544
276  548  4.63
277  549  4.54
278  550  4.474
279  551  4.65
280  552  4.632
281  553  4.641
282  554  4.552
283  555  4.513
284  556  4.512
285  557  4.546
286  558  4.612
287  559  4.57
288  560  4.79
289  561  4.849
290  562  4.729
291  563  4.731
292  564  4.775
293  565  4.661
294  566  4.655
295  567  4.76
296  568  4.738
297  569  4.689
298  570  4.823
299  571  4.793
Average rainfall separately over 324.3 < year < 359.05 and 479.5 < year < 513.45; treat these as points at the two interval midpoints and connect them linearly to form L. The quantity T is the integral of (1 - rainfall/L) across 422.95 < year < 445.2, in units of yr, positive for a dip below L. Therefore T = -1.6 yr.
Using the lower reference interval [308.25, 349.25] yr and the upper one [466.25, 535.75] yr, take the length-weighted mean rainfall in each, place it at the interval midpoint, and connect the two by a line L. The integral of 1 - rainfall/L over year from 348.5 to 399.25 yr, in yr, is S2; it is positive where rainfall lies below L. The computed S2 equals 4.1 yr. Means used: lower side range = 4.14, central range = 3.88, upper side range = 4.49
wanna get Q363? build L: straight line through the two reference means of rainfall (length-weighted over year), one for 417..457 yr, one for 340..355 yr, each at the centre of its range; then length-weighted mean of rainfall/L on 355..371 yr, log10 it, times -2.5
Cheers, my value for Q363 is 0.11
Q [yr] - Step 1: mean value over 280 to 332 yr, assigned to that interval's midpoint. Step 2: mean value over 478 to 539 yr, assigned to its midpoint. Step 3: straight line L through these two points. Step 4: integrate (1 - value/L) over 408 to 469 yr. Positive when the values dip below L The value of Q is -2.22 yr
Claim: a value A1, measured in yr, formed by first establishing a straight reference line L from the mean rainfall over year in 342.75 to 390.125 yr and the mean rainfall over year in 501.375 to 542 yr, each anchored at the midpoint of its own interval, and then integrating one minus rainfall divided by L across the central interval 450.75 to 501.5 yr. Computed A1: -1.4 yr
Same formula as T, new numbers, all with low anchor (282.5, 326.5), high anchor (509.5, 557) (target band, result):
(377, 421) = 1.5 yr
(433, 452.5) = -1.2 yr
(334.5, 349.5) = -0.6 yr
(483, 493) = -0.3 yr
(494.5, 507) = -0.1 yr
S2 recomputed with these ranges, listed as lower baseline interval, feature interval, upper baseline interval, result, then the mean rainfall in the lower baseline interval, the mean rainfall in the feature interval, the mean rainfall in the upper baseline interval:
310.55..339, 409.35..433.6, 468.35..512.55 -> -1.47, 4.06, 4.58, 4.5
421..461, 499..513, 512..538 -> 0.07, 4.61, 4.51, 4.51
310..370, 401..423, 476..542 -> -0.72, 4.12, 4.44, 4.53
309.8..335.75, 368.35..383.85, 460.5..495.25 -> 3.09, 4.03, 3.34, 4.45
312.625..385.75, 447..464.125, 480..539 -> -0.28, 3.95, 4.4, 4.53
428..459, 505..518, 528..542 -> 0.24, 4.61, 4.5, 4.58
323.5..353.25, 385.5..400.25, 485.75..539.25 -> 0.53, 4.22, 4.16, 4.52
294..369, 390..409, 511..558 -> -0.29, 4.14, 4.35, 4.56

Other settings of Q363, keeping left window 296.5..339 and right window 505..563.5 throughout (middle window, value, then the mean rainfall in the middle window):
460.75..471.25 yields 0.036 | 4.28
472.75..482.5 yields -0.011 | 4.49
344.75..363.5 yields -0.022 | 4.27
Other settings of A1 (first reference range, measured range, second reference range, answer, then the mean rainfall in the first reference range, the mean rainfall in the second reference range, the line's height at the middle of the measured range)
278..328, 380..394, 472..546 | 1.5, 4.07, 4.54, 4.26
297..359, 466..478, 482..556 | 0.3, 4.18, 4.55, 4.46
